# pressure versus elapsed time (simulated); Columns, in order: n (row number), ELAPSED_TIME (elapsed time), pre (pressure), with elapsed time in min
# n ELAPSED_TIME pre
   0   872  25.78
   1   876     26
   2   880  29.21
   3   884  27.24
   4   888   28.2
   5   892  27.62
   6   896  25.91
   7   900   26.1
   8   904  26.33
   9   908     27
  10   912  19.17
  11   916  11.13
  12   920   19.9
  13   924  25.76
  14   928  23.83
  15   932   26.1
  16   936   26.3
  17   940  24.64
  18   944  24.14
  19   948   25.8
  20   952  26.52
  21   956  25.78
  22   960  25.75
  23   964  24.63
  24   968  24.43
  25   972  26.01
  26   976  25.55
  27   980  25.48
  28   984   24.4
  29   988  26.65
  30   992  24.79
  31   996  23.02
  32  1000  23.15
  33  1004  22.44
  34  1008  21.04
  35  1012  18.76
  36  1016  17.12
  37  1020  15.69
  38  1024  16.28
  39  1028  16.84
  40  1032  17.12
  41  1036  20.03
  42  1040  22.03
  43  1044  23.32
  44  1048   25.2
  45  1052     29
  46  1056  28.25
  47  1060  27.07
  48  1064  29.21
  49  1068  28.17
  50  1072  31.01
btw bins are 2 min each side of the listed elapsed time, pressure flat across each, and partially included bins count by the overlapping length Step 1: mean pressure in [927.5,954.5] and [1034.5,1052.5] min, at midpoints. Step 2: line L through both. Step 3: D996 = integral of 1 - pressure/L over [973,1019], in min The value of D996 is 3.0 min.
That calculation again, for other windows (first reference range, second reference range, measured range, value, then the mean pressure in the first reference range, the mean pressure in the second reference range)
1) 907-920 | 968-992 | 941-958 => -2.4 min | 18.6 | 25.4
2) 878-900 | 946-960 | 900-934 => 5.3 min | 27.5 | 26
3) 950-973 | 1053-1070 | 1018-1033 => 6.0 min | 25.5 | 28.2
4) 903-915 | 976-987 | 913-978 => 0.1 min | 22.9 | 25.2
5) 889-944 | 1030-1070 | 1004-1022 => 4.4 min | 23.9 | 24.9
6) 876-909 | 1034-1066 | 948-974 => 0.9 min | 27.1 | 25.5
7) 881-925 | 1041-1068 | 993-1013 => 3.1 min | 24.1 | 26.9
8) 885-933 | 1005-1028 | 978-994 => -4.7 min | 23.9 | 17.9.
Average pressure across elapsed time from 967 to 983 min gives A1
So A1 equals 25.4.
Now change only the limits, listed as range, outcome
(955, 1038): 22.1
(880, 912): 26.6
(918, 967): 24.9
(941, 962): 25.6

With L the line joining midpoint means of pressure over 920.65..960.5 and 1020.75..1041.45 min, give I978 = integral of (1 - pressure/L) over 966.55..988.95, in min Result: -3.1 min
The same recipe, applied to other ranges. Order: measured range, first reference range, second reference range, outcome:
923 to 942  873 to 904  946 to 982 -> 0.64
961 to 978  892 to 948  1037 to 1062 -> -0.50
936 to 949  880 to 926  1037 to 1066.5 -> -0.14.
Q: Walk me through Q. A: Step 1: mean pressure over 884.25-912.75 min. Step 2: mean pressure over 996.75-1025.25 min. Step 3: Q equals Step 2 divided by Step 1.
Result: 0.7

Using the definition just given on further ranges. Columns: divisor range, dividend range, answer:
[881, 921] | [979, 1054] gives 0.90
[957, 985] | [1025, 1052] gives 0.84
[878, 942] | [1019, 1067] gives 0.92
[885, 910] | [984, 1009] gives 0.88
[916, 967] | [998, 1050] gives 0.82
